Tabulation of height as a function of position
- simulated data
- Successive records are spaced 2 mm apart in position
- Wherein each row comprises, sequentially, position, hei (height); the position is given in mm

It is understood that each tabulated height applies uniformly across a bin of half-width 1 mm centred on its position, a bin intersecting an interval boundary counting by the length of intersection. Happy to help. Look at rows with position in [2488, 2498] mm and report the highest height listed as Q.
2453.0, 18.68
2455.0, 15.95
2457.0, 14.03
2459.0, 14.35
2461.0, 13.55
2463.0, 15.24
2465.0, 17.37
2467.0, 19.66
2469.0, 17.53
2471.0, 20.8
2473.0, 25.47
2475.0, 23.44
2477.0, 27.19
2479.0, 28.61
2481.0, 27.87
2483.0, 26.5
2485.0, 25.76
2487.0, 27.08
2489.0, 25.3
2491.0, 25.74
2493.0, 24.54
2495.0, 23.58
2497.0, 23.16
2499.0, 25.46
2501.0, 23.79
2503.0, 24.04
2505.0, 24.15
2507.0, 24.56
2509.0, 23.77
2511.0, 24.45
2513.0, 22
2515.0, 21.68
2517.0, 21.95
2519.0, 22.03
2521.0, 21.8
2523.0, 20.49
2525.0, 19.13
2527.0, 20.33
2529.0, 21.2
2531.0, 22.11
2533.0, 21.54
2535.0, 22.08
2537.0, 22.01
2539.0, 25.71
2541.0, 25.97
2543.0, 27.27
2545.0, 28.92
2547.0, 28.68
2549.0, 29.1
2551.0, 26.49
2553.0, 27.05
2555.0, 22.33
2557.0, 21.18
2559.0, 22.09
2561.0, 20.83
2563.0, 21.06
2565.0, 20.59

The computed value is 25.74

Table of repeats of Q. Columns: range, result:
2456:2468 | 19.66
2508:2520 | 24.45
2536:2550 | 29.1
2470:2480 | 28.61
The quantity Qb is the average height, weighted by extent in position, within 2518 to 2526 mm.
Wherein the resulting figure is 20.9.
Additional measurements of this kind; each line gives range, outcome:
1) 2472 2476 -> 24.5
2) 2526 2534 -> 21.3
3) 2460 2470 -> 16.7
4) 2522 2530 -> 20.3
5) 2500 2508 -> 24.1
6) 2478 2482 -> 28.2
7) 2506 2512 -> 24.3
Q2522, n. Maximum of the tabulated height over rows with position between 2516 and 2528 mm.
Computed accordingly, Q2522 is 22.03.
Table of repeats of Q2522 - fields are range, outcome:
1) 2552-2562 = 27.05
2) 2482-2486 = 26.5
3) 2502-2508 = 24.56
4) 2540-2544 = 27.27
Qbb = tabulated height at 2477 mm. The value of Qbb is 27.19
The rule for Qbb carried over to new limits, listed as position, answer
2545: 28.92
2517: 21.95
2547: 28.68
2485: 25.76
